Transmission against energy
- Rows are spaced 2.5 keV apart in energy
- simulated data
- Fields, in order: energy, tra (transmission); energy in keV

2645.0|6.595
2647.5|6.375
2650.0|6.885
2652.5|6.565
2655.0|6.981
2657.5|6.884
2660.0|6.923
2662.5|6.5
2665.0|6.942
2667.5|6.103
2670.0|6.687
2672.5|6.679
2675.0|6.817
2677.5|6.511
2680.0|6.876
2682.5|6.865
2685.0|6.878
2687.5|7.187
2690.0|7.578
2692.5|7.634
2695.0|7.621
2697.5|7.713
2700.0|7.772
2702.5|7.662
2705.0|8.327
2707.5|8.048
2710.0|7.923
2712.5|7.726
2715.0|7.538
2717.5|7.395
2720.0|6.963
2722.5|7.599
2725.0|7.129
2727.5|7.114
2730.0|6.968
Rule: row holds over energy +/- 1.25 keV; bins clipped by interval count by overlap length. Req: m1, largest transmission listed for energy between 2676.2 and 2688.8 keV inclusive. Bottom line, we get 7.187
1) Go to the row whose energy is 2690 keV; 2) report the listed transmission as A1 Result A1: 7.578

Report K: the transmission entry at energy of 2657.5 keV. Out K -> 6.884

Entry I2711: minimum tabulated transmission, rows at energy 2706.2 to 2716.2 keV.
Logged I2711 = 7.538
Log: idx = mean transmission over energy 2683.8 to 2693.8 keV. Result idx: 7.32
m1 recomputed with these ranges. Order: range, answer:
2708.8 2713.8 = 7.923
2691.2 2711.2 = 8.327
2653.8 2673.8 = 6.981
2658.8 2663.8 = 6.923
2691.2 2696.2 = 7.634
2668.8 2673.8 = 6.687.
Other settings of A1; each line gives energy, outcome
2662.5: 6.5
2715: 7.538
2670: 6.687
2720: 6.963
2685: 6.878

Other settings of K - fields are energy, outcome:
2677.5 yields 6.511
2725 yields 7.129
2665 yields 6.942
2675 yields 6.817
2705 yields 8.327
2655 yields 6.981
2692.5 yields 7.634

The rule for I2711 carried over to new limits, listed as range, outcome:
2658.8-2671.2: 6.103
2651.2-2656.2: 6.565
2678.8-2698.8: 6.865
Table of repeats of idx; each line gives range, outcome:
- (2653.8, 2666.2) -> 6.85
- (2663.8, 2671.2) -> 6.57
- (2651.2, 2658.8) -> 6.81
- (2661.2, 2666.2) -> 6.72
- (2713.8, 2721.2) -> 7.3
